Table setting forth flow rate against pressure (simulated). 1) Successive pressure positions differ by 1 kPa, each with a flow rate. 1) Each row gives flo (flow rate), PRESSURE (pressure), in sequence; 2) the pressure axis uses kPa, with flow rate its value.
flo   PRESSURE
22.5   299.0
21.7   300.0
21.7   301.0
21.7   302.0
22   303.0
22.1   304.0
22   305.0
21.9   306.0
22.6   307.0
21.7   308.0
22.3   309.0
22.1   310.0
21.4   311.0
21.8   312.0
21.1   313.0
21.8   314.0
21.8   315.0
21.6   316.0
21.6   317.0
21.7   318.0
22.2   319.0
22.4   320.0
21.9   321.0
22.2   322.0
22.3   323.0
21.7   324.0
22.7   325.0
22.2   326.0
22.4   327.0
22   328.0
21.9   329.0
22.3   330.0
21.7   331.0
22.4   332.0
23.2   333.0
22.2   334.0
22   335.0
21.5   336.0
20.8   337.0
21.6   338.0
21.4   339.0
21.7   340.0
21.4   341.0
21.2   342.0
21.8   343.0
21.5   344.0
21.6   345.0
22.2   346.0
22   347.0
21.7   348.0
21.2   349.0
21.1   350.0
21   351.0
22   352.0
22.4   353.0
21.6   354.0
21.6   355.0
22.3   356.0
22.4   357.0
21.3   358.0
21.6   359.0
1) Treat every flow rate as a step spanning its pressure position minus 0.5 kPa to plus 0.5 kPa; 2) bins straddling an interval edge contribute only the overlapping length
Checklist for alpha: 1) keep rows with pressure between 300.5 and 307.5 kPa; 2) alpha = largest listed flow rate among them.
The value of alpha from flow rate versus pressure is 22.6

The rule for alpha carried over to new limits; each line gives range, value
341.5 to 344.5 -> 21.8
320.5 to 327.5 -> 22.7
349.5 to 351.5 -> 21.1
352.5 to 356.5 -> 22.4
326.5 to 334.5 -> 23.2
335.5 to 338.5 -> 21.6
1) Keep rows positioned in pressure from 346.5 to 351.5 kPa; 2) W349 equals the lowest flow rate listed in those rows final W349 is 21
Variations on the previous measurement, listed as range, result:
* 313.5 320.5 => 21.6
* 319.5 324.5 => 21.7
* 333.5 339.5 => 20.8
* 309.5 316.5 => 21.1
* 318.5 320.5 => 22.2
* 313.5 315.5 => 21.8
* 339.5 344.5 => 21.2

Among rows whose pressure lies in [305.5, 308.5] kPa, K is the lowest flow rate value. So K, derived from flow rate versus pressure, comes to 21.7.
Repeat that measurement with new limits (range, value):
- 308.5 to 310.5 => 22.1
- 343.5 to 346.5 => 21.5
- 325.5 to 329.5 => 21.9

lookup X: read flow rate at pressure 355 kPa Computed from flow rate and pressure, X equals 21.6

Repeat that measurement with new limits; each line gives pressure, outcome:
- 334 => 22.2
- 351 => 21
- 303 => 22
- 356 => 22.3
